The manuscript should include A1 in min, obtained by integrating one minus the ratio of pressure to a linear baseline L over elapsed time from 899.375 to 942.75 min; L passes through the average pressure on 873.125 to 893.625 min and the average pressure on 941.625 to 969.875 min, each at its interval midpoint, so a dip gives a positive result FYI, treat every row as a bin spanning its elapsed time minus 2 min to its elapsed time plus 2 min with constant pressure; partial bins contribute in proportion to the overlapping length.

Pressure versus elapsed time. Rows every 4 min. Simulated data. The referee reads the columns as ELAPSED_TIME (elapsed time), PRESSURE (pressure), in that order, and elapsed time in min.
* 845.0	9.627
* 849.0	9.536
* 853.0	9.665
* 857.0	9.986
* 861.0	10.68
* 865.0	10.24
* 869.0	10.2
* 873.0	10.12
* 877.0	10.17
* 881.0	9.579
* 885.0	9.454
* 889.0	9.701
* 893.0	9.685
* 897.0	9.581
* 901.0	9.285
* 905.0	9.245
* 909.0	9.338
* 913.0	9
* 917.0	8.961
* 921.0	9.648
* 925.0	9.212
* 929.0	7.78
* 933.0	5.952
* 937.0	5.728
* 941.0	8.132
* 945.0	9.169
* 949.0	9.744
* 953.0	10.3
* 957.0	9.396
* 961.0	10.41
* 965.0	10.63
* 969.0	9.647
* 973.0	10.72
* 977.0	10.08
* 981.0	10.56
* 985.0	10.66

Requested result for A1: 6.2 min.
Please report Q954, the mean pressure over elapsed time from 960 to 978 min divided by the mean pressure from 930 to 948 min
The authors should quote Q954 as 1.4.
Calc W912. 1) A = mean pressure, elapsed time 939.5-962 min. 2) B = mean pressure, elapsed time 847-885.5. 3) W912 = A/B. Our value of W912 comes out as 0.95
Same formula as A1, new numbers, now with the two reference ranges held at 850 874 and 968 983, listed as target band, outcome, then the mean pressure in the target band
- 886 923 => 2.9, 9.38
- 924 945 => 5.7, 7.44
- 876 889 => 0.6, 9.7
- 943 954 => 0.6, 9.69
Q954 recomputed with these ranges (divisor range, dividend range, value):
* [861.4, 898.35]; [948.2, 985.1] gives 1.03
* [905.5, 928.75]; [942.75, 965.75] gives 1.08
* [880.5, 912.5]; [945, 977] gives 1.06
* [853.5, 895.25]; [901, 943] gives 0.84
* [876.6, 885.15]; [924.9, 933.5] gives 0.78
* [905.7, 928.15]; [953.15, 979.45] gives 1.11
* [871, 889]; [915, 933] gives 0.87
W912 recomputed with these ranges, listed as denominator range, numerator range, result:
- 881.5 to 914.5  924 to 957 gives 0.88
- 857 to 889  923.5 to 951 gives 0.79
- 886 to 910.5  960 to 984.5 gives 1.09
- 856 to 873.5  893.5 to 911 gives 0.91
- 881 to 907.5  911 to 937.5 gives 0.86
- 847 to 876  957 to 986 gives 1.02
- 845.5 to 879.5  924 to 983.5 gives 0.91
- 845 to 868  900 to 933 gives 0.89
